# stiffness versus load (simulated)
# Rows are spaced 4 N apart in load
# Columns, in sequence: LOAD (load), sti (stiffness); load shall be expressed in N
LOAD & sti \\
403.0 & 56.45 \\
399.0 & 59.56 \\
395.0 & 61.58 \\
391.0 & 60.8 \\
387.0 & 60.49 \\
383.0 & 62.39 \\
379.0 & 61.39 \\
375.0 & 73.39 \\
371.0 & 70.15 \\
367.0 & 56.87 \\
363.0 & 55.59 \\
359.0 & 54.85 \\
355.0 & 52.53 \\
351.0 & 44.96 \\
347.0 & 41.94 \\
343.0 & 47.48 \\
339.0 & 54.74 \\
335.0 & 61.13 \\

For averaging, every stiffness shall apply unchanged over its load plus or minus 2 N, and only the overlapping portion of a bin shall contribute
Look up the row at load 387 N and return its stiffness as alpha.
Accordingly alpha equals 60.49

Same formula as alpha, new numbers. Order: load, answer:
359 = 54.85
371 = 70.15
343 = 47.48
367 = 56.87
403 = 56.45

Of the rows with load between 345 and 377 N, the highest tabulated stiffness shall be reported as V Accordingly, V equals 73.39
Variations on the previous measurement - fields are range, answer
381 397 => 62.39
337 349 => 54.74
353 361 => 54.85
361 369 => 56.87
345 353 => 44.96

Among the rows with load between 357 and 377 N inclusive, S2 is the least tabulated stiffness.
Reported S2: 54.85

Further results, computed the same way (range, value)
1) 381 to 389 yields 60.49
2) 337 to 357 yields 41.94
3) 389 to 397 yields 60.8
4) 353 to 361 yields 52.53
